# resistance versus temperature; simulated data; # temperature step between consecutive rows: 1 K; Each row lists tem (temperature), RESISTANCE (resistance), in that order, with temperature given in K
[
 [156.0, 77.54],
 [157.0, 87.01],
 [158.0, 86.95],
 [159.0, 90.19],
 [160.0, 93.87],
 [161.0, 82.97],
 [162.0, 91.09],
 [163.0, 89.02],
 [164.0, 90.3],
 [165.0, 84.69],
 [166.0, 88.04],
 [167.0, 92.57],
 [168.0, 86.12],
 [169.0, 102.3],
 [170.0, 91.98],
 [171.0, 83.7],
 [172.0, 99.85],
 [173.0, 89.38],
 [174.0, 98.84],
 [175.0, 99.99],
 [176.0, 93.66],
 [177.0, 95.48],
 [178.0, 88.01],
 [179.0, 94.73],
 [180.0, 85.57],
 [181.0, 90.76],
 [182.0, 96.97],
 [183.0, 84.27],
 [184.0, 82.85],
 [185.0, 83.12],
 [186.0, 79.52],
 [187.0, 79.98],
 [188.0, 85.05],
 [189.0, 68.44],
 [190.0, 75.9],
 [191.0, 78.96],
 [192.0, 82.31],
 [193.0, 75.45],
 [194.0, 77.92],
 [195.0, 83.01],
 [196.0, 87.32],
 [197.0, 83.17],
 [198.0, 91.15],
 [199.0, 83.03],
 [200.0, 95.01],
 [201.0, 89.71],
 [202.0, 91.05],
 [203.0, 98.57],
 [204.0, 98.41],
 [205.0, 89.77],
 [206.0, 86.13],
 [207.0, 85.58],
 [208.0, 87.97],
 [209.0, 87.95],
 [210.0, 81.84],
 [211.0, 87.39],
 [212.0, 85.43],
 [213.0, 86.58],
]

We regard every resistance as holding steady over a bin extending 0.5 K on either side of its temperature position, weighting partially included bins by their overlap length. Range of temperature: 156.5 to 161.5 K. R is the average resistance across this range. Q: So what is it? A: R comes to 88.2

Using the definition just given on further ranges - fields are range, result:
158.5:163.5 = 89.4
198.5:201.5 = 89.2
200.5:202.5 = 90.4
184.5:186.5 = 81.3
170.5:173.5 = 91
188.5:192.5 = 76.4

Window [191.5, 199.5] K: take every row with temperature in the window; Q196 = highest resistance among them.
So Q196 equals 91.15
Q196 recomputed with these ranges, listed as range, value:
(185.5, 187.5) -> 79.98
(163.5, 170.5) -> 102.3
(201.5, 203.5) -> 98.57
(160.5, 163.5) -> 91.09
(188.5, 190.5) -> 75.9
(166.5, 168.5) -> 92.57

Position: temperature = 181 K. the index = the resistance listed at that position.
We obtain 90.76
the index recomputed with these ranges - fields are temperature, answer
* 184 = 82.85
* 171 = 83.7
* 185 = 83.12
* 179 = 94.73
